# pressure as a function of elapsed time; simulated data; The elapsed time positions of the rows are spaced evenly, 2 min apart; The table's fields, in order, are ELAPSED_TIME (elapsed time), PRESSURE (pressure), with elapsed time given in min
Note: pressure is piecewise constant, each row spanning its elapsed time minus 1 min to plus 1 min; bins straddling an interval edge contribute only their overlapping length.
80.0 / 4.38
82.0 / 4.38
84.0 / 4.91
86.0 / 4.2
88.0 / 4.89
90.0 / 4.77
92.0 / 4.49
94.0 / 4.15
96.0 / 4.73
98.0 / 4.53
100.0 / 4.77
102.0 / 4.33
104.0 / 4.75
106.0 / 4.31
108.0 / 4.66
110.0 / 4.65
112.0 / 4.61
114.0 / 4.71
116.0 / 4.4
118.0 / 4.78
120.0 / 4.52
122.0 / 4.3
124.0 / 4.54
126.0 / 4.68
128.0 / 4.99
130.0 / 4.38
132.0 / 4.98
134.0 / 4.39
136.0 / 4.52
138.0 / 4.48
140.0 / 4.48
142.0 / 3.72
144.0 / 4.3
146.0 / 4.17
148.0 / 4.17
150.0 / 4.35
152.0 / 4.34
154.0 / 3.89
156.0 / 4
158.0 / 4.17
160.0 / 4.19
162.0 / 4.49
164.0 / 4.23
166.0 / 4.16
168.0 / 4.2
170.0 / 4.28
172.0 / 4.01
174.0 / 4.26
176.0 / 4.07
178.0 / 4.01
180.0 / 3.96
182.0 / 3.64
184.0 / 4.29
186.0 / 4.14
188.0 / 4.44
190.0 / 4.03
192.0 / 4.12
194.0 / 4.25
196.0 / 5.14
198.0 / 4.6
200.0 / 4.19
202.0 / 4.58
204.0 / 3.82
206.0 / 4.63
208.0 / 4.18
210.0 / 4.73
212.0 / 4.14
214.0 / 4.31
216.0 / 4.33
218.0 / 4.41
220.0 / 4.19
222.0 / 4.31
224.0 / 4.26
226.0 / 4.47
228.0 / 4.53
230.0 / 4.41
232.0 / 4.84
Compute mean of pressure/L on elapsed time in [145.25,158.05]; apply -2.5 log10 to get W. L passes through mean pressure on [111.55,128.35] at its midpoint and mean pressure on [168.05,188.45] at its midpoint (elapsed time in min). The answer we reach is 0.05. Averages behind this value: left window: 4.6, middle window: 4.15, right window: 4.11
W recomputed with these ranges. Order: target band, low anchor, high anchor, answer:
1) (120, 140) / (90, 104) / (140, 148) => -0.080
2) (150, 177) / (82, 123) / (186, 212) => 0.066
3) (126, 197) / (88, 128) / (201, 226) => 0.046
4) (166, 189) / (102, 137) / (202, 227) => 0.078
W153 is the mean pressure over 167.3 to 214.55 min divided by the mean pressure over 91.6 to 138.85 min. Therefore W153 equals 0.93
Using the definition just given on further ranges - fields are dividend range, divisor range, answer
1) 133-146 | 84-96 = 0.95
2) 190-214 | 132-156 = 1.02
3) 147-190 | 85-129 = 0.91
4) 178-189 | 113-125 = 0.90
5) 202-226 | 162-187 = 1.05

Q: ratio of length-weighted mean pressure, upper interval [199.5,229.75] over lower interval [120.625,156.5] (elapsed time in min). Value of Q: 0.99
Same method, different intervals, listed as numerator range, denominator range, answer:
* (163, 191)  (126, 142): 0.91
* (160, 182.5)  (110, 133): 0.89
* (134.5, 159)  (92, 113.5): 0.93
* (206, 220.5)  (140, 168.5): 1.04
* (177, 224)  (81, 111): 0.94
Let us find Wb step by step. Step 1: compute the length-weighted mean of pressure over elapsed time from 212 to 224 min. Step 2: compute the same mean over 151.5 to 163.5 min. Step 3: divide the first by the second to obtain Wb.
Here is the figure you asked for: 1.03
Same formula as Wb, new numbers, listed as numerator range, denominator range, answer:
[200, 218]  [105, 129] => 0.94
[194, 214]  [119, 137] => 0.97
